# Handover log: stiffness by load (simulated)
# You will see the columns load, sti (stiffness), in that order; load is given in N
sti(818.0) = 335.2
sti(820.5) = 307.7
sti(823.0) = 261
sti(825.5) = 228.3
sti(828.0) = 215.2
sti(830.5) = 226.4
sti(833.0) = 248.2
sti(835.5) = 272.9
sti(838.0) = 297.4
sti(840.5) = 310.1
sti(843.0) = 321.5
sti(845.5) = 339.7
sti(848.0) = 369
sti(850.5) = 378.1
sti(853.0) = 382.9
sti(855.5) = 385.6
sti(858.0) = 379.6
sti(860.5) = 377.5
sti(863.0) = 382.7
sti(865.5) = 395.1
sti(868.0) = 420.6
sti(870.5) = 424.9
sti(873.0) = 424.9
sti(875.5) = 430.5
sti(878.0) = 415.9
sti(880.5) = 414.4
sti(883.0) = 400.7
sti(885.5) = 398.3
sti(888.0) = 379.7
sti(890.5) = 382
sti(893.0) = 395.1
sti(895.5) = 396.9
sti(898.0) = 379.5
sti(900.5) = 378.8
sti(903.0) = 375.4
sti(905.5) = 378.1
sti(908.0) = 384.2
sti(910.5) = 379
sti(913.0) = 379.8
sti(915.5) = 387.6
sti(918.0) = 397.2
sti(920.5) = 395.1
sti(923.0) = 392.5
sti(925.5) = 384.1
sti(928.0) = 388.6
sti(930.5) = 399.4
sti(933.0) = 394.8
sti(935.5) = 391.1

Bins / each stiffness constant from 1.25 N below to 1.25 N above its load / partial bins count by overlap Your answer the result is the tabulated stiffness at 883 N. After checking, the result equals 400.7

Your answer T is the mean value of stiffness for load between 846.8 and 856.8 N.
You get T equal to 379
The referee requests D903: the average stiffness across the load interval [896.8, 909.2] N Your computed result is 379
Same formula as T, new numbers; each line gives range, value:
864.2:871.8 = 413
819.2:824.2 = 285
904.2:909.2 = 381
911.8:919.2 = 388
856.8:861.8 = 379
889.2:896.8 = 391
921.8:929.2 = 388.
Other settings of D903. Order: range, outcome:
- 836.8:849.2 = 327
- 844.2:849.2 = 354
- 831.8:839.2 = 273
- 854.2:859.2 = 383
